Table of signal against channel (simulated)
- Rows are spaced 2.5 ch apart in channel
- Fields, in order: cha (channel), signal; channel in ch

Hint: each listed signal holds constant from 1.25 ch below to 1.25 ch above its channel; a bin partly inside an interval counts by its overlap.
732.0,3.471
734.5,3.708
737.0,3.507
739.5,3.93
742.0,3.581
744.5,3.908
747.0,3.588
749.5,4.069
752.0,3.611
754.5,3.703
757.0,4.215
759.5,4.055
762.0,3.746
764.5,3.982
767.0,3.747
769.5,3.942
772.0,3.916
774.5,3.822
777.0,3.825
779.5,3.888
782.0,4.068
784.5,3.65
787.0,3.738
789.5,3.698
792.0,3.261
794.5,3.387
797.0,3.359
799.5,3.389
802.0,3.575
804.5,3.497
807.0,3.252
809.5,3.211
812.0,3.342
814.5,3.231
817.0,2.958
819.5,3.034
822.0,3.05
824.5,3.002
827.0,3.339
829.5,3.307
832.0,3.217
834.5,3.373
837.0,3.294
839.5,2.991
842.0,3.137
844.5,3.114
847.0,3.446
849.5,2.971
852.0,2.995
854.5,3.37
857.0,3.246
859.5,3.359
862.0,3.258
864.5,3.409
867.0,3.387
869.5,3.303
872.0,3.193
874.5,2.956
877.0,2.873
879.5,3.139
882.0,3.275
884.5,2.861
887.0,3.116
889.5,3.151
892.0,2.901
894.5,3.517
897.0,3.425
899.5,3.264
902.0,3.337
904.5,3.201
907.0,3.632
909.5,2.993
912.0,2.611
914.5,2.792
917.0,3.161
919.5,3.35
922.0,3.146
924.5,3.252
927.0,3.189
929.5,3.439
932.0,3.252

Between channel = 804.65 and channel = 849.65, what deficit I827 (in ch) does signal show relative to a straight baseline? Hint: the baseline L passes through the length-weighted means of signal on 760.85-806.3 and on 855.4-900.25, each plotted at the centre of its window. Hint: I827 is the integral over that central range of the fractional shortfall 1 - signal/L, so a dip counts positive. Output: 3.48 ch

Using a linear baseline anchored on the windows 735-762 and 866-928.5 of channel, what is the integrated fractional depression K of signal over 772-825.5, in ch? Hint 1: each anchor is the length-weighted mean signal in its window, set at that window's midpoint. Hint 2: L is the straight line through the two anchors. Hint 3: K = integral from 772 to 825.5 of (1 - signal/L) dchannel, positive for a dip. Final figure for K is 2.1 ch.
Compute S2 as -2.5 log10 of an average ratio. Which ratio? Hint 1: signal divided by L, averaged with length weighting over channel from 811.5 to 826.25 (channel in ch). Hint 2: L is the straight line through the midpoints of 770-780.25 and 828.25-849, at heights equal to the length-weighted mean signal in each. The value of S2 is 0.11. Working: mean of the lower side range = 3.87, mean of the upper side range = 3.23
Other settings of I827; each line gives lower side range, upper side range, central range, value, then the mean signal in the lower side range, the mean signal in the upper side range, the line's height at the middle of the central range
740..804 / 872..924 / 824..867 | 2.0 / 3.75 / 3.14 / 3.39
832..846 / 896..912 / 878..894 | 0.7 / 3.19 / 3.25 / 3.23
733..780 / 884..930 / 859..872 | 0.1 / 3.83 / 3.18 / 3.36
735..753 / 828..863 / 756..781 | -2.0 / 3.74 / 3.22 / 3.62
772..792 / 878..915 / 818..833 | 1.7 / 3.78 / 3.15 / 3.54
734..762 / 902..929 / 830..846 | 1.2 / 3.81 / 3.15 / 3.45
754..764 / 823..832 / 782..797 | 0.2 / 3.95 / 3.21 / 3.62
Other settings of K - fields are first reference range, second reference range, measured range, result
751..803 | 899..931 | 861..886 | 1.4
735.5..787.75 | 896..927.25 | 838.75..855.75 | 1.5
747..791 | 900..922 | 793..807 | 1.0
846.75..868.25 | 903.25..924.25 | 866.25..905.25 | 0.1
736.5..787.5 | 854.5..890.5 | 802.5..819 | 1.4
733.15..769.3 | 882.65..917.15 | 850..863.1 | 0.4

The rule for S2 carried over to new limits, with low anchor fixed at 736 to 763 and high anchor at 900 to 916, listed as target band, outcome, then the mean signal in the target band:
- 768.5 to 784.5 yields -0.056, 3.89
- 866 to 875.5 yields 0.020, 3.21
